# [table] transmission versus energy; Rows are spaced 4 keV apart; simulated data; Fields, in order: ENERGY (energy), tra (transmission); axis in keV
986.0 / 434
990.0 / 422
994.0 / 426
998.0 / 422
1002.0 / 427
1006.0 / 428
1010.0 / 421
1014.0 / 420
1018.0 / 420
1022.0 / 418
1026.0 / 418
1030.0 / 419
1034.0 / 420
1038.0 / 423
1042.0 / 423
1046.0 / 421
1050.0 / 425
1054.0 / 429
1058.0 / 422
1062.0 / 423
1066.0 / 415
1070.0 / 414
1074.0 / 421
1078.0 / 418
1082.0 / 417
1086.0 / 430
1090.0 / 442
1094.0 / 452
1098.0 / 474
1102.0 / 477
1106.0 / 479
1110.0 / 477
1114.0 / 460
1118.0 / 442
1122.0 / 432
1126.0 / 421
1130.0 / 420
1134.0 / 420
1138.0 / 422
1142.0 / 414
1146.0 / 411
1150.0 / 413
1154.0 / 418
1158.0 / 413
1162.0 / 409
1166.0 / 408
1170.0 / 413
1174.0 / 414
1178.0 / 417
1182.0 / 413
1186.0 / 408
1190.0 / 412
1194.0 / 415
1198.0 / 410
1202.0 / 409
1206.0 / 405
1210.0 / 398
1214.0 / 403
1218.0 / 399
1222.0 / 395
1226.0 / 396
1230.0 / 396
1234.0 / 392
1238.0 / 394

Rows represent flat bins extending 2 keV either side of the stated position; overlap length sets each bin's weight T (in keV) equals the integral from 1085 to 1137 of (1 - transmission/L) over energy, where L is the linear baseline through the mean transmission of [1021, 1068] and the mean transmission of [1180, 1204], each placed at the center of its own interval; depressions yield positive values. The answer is -3.9 keV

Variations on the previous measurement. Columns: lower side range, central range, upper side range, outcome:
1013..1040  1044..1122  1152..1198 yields -4.1 keV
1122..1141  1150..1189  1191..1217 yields 0.1 keV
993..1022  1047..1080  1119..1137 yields 0.2 keV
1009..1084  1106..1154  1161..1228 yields -2.2 keV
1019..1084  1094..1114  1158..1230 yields -2.7 keV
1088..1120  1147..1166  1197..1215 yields 0.9 keV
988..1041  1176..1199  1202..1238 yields -0.6 keV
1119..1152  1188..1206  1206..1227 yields -0.3 keV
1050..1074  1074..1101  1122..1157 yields -1.2 keV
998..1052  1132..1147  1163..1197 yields -0.1 keV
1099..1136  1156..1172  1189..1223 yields 0.6 keV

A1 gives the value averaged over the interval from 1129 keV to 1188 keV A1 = 414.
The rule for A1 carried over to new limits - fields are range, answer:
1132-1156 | 416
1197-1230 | 401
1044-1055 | 425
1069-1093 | 425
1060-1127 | 441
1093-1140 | 448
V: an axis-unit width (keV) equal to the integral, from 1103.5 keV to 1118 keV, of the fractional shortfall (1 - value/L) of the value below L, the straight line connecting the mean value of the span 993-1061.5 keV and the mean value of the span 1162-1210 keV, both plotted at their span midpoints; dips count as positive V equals -1.8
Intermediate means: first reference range 422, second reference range 411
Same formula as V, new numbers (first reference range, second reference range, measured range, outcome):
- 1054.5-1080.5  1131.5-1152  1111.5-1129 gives -0.9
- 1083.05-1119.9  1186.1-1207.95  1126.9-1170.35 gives 2.0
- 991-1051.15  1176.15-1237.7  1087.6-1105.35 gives -2.0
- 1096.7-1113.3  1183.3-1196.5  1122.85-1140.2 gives 1.3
